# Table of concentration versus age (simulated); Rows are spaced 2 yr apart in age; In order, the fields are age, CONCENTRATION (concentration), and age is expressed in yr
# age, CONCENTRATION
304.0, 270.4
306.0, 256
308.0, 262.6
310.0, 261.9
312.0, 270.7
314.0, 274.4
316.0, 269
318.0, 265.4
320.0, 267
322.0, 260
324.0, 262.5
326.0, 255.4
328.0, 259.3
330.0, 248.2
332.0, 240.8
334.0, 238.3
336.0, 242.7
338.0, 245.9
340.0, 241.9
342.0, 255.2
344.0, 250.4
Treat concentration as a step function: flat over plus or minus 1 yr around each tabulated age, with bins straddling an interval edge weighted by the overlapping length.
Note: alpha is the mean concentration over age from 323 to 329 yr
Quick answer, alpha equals 259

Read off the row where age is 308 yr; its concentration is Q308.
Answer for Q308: 262.6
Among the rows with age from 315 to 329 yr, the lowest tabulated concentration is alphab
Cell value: 255.4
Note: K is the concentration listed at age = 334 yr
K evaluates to 238.3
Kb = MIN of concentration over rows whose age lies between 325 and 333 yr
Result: 240.8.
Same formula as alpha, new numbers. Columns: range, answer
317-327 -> 262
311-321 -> 269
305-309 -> 259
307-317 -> 268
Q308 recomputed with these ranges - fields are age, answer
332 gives 240.8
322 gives 260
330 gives 248.2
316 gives 269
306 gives 256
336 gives 242.7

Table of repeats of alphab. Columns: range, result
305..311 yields 256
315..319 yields 265.4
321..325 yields 260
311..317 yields 269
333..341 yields 238.3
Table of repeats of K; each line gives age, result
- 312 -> 270.7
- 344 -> 250.4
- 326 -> 255.4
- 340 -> 241.9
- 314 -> 274.4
